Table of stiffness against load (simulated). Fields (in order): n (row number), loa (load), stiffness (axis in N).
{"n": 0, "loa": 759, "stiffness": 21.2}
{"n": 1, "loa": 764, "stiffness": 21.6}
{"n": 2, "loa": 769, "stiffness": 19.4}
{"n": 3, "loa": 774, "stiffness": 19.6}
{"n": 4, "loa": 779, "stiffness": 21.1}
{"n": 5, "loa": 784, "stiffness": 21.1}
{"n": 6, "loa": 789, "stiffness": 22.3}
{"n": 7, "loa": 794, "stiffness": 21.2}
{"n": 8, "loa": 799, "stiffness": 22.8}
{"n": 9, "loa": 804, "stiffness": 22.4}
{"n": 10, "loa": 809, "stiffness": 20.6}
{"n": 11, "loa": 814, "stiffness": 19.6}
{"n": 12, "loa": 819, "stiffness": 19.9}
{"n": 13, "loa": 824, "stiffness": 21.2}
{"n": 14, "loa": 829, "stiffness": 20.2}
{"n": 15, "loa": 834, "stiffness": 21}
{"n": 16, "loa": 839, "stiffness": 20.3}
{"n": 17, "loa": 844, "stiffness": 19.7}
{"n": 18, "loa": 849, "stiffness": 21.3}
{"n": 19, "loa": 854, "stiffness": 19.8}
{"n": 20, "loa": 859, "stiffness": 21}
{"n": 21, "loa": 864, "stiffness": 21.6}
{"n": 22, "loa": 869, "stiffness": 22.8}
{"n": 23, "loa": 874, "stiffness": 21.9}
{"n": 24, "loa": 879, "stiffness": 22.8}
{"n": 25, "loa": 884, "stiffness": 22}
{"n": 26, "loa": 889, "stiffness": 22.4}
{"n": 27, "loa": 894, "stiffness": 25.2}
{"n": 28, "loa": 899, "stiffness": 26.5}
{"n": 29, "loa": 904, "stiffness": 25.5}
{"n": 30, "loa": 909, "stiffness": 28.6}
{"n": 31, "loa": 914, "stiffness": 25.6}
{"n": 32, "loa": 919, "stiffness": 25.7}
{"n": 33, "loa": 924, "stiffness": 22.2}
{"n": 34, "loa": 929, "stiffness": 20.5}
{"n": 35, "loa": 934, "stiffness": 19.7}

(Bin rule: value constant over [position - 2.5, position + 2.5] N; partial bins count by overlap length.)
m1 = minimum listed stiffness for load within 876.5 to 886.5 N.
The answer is 22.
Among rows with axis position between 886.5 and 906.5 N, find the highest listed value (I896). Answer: 26.5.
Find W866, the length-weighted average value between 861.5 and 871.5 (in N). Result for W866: 22.2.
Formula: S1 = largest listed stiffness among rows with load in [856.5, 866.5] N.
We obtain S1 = 21.6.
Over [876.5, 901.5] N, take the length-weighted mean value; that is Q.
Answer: 23.8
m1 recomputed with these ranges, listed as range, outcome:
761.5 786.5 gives 19.4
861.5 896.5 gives 21.6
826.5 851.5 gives 19.7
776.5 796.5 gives 21.1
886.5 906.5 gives 22.4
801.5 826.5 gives 19.6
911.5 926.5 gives 22.2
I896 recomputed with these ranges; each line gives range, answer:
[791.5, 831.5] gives 22.8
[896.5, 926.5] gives 28.6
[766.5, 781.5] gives 21.1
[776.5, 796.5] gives 22.3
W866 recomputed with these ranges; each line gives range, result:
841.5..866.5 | 20.7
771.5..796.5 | 21.1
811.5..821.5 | 19.8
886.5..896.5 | 23.8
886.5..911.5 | 25.6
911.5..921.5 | 25.6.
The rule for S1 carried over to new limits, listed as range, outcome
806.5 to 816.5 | 20.6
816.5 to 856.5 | 21.3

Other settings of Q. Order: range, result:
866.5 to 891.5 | 22.4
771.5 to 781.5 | 20.4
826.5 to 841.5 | 20.5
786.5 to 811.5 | 21.9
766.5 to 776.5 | 19.5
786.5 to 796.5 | 21.8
